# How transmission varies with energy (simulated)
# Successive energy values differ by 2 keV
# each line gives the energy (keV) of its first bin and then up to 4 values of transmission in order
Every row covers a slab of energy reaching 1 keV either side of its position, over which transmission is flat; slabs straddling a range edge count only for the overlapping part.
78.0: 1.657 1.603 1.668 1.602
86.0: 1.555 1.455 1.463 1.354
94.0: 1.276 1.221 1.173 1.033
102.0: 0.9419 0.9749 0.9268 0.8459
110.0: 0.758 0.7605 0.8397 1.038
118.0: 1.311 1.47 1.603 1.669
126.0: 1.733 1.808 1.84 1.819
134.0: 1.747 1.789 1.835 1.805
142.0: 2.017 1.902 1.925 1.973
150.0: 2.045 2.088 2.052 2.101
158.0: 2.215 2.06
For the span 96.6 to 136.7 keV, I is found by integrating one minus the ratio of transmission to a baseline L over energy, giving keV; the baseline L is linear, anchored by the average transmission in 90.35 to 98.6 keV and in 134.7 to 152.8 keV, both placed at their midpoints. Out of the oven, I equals 7.4 keV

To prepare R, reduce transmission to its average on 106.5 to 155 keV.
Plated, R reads 1.6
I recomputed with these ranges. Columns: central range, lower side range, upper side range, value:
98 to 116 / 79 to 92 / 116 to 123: 6.7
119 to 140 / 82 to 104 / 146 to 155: 0.4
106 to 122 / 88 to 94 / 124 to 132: 5.9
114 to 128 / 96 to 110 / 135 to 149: -0.3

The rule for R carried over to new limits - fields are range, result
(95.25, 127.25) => 1.15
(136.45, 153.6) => 1.95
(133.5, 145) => 1.85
